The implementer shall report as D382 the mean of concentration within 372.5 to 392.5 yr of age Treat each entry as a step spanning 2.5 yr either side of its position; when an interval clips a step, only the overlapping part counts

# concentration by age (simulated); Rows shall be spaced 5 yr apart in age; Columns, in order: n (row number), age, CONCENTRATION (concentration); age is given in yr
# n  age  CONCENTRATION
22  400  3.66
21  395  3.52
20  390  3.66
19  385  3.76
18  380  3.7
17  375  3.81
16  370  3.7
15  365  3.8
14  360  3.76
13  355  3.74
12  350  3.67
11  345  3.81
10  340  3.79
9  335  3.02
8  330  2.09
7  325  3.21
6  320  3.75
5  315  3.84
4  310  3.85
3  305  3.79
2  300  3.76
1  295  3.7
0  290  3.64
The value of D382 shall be 3.73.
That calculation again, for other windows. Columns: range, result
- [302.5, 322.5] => 3.81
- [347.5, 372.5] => 3.73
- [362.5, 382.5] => 3.75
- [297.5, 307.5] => 3.77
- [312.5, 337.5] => 3.18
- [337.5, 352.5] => 3.76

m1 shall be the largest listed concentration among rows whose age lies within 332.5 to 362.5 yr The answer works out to 3.81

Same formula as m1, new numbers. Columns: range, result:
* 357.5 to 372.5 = 3.8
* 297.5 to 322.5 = 3.85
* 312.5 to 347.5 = 3.84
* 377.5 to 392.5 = 3.76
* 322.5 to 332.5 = 3.21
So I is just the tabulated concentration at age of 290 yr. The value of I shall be 3.64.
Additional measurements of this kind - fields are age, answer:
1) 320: 3.75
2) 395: 3.52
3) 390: 3.66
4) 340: 3.79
